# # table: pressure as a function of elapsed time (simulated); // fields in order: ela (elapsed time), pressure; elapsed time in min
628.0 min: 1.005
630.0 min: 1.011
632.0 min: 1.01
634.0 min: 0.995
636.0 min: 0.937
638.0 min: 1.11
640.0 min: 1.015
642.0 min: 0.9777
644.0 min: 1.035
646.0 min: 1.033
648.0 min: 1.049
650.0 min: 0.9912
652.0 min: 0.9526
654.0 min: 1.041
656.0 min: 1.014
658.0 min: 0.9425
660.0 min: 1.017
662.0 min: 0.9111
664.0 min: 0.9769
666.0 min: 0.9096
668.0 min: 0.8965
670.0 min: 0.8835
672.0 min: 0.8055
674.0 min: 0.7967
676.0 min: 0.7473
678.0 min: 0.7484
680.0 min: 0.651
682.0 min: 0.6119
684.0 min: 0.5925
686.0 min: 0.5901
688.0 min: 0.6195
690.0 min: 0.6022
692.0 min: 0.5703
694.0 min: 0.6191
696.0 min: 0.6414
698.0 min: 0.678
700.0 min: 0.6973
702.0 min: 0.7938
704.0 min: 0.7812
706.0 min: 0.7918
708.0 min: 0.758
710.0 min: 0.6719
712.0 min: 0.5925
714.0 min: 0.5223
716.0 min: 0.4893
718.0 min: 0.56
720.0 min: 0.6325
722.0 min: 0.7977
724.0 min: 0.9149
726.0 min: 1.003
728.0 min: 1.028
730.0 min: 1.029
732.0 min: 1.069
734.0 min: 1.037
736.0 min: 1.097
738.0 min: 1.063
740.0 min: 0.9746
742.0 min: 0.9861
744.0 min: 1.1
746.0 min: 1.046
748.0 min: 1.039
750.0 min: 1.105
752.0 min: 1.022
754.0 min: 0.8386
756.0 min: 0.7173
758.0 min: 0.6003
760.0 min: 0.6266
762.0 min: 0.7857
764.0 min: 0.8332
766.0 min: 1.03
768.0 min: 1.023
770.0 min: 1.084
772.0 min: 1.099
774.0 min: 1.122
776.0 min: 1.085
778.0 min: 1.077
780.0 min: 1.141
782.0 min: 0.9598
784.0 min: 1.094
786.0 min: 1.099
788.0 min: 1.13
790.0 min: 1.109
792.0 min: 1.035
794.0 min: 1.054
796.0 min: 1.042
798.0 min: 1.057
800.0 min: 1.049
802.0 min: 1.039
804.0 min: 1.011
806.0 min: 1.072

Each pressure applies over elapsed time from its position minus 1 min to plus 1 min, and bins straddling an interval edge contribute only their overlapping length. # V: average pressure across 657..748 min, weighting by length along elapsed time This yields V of 0.808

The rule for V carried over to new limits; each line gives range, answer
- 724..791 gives 1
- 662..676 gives 0.871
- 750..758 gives 0.858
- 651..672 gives 0.947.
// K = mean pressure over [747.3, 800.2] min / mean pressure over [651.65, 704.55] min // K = 1.28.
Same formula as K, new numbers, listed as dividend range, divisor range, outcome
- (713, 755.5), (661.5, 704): 1.26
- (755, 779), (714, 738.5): 1.06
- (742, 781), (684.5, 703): 1.50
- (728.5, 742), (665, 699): 1.48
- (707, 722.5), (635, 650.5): 0.61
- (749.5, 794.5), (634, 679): 1.04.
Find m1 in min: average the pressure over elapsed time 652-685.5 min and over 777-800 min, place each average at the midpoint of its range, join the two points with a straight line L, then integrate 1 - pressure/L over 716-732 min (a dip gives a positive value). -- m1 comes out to 1.8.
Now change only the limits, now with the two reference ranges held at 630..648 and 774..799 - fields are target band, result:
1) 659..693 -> 8.9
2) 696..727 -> 9.9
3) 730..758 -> 1.7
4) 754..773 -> 3.6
